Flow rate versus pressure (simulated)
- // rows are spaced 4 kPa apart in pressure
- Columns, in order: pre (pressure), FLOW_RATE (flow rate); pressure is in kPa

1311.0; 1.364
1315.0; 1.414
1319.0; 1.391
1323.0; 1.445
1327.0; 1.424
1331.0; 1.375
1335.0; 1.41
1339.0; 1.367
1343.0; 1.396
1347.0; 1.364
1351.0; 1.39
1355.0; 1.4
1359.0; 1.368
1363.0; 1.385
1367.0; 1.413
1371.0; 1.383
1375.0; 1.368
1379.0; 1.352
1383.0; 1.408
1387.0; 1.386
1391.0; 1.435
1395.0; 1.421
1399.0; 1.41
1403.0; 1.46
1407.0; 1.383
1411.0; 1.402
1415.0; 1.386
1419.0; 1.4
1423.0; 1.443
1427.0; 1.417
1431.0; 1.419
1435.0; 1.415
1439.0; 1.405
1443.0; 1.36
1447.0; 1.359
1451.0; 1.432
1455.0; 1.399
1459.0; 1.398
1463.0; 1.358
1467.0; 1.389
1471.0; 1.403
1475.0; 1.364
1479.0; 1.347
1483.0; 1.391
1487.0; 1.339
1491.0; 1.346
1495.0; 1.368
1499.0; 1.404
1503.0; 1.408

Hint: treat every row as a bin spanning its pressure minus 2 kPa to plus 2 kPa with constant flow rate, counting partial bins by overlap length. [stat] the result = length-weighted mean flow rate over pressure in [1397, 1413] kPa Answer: 1.41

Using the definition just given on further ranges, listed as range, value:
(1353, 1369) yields 1.39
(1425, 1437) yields 1.42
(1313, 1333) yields 1.41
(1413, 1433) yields 1.41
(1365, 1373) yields 1.4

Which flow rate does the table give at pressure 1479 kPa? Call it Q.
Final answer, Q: 1.347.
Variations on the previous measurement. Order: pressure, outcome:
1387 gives 1.386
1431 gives 1.419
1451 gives 1.432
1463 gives 1.358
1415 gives 1.386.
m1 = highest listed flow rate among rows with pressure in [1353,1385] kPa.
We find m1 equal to 1.413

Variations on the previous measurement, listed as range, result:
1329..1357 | 1.41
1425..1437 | 1.419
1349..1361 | 1.4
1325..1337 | 1.424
